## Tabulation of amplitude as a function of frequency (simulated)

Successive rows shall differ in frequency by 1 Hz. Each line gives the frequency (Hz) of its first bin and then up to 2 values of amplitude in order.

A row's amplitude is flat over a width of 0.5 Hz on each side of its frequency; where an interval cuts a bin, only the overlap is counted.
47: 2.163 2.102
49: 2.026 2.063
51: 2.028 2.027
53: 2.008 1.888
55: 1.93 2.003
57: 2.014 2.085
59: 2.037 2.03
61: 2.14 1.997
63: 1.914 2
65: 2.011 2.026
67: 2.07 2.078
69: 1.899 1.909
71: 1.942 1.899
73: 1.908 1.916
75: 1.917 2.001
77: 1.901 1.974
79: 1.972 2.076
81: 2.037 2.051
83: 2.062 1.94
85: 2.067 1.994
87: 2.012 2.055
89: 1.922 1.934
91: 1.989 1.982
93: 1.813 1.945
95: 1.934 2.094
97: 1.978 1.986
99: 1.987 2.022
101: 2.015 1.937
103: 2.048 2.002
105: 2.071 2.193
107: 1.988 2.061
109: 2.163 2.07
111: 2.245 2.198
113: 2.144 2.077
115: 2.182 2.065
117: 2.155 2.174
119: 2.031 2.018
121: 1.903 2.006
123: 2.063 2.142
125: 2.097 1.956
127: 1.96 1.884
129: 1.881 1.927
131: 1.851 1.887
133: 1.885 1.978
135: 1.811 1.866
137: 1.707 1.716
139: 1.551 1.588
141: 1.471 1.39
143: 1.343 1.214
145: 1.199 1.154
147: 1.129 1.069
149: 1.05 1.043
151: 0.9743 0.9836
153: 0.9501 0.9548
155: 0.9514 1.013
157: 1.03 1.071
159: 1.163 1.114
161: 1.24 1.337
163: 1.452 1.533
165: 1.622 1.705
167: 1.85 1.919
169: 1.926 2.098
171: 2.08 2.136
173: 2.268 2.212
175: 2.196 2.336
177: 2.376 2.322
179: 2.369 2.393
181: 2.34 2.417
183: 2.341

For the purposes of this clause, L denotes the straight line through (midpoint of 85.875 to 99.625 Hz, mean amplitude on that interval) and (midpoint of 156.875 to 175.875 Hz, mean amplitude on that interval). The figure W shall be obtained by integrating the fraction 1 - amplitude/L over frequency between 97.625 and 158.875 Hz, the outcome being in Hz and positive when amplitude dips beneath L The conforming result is 4.4 Hz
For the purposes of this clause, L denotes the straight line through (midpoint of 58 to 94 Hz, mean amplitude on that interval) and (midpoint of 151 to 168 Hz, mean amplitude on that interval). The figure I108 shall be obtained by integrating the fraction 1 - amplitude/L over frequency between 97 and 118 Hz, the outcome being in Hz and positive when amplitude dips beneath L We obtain -4.6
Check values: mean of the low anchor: 1.99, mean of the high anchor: 1.26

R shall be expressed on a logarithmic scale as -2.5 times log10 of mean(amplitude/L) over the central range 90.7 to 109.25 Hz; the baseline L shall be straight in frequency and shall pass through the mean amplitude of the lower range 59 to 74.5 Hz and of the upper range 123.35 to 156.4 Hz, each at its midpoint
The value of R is -0.14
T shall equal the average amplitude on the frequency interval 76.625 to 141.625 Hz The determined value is 1.98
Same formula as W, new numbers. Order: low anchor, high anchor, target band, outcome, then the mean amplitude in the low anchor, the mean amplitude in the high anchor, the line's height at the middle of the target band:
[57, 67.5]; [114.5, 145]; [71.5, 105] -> -0.4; 2.03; 1.85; 1.96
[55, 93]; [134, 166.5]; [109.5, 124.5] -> -4.6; 1.99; 1.3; 1.6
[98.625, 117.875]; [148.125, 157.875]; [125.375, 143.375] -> -3.8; 2.09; 1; 1.45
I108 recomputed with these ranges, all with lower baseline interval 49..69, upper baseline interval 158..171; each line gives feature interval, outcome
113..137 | -3.4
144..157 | 4.7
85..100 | -0.8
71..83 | -0.2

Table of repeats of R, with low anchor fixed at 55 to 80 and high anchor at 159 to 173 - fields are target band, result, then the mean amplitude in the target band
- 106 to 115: -0.15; 2.13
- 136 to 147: 0.22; 1.44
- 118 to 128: -0.11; 2.02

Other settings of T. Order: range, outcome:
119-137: 1.94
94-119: 2.07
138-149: 1.32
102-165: 1.67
